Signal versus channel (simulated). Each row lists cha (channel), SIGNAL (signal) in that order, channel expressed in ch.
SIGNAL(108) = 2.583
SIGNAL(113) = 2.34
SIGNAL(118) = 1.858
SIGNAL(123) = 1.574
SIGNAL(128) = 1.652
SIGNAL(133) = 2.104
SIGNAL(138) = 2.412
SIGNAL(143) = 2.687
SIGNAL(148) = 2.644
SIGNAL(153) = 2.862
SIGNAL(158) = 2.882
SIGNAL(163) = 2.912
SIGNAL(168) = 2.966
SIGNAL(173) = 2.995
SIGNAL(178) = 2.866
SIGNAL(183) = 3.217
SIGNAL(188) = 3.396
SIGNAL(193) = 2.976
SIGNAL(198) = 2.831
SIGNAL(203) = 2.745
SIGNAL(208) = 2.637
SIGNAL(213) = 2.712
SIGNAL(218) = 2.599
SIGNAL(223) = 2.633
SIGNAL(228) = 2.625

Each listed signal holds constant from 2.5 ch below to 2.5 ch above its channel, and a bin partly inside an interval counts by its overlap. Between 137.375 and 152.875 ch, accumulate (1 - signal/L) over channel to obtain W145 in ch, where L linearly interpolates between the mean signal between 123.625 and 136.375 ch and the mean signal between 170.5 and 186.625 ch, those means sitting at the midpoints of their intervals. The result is -2.8 ch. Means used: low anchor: 1.87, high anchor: 3.05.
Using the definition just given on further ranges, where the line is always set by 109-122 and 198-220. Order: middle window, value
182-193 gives -3.0 ch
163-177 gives -2.9 ch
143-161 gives -3.5 ch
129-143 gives -0.3 ch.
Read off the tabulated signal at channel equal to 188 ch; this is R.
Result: 3.396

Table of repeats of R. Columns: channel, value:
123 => 1.574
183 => 3.217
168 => 2.966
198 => 2.831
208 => 2.637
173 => 2.995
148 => 2.644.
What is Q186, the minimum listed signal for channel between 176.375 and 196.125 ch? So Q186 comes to 2.866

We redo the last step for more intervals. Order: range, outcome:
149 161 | 2.862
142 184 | 2.644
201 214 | 2.637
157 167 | 2.882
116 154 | 1.574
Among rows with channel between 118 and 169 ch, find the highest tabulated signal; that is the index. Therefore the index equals 2.966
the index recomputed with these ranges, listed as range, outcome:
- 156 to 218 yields 3.396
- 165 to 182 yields 2.995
